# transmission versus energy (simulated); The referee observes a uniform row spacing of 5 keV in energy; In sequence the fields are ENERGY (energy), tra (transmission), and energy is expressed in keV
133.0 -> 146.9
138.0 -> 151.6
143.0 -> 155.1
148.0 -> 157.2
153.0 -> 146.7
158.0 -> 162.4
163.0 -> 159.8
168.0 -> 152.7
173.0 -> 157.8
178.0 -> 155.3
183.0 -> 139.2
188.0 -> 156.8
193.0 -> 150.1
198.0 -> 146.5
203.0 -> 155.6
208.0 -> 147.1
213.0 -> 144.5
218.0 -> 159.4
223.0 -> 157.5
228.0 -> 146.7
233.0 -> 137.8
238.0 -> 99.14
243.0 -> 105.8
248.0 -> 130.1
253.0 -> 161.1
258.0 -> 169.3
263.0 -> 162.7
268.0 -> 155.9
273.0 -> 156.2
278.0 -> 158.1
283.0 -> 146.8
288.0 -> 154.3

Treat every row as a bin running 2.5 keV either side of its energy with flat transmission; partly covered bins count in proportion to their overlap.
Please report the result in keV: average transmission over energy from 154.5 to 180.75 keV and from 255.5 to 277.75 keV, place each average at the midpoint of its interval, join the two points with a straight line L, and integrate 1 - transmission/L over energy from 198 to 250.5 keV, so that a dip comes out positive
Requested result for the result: 6.71 keV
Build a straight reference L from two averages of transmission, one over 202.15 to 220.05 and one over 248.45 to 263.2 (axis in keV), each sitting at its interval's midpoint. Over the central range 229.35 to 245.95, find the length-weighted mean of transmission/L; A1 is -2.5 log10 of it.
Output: 0.31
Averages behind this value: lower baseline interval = 151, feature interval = 117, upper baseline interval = 160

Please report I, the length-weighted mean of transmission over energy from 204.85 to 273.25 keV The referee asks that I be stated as 145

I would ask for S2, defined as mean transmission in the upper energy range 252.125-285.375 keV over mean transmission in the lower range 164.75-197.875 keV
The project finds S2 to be 1.0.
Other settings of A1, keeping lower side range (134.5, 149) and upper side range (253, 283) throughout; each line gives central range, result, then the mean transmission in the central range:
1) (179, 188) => 0.064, 147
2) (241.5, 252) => 0.255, 125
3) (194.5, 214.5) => 0.056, 149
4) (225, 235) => 0.104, 143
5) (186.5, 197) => 0.027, 152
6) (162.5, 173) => -0.007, 156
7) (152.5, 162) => -0.018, 157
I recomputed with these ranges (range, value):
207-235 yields 149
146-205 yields 153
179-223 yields 151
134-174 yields 155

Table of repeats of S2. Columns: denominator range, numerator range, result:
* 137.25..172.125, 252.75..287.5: 1.02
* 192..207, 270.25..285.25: 1.02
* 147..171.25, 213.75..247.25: 0.86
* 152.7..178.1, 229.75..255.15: 0.81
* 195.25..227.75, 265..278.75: 1.04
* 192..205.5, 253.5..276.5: 1.07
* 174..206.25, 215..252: 0.90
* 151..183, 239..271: 0.94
